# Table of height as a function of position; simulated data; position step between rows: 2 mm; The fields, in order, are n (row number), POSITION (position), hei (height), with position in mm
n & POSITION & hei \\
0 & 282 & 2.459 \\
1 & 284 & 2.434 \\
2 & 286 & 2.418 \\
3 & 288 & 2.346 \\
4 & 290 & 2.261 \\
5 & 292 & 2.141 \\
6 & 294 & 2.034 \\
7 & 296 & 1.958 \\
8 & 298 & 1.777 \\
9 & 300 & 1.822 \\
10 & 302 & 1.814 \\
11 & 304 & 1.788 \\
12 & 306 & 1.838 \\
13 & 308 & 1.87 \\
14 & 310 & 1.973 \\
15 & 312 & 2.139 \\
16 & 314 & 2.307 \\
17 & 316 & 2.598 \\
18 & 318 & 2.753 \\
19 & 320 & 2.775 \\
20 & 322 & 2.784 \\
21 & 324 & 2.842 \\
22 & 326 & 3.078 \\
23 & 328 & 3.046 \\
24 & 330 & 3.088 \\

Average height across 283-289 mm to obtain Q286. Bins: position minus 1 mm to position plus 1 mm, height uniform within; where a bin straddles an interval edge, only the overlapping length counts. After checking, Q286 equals 2.4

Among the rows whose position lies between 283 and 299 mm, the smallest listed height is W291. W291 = 1.777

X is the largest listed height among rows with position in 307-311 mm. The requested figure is 1.973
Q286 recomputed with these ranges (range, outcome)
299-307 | 1.82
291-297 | 2.04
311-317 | 2.35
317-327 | 2.85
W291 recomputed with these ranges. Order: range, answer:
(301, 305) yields 1.788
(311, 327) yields 2.139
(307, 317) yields 1.87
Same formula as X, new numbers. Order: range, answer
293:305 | 2.034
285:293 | 2.418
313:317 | 2.598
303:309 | 1.87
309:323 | 2.784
